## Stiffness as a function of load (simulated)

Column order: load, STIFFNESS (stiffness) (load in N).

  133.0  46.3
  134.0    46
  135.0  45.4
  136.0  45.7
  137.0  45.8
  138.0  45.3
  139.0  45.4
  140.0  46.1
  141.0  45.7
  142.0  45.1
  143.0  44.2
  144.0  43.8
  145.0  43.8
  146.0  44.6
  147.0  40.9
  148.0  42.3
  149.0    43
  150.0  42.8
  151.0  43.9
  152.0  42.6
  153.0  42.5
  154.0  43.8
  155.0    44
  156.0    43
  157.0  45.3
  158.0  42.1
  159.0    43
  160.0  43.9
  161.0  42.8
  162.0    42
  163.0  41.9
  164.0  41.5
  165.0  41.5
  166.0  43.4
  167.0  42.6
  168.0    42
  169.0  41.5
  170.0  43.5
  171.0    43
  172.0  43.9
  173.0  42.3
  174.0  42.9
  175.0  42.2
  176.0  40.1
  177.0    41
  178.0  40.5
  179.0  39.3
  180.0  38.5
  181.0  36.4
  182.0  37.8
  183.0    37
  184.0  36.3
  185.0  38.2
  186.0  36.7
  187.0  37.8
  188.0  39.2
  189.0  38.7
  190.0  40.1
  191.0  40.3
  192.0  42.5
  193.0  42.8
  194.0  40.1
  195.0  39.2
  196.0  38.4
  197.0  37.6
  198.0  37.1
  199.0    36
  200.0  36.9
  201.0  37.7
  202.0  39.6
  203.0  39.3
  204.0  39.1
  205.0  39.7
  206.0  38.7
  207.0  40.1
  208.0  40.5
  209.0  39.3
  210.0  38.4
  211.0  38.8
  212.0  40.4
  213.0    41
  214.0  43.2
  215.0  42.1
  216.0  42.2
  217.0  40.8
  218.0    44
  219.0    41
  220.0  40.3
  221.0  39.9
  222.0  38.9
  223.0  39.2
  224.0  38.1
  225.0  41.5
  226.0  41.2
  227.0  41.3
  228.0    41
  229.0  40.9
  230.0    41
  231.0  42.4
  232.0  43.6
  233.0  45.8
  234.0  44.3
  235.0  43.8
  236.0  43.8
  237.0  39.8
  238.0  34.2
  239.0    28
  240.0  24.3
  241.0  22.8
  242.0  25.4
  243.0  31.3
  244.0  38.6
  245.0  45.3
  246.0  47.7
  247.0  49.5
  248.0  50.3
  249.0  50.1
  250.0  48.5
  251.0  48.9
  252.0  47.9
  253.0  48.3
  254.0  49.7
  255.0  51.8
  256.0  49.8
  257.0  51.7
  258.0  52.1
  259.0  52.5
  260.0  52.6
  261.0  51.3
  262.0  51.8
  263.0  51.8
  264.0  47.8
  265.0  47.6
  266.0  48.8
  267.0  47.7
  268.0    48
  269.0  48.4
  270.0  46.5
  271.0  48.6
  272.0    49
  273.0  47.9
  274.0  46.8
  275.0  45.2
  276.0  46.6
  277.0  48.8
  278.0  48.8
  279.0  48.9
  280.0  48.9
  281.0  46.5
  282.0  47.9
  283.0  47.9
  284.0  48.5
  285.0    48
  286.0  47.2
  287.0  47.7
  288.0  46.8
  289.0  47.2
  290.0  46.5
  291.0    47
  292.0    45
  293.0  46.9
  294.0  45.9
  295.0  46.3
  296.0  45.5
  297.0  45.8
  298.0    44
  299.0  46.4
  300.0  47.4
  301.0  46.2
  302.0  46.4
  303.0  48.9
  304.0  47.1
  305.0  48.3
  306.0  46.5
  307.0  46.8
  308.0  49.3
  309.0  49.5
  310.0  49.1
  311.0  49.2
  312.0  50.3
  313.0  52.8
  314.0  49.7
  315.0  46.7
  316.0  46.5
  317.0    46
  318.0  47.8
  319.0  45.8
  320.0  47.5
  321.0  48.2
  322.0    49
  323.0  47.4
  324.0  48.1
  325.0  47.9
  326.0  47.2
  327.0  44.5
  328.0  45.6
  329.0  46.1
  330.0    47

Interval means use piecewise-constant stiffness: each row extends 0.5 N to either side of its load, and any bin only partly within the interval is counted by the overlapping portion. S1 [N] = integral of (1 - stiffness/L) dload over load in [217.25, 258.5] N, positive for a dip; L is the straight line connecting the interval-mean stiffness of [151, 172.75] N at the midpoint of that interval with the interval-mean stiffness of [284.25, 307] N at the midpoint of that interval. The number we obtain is 2.7 N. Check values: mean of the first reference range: 42.9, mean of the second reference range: 46.7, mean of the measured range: 42.1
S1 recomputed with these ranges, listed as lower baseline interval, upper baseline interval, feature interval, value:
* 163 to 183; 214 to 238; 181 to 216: 1.8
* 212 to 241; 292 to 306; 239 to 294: -3.7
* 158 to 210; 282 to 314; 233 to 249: 1.9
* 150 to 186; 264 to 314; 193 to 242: 5.3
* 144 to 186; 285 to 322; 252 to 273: -1.8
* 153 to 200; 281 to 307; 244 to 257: -1.2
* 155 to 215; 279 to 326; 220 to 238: 0.7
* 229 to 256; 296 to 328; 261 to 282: -1.9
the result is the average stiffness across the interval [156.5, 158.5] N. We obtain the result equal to 43.7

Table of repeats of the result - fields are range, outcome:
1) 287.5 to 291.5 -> 46.9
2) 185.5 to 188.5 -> 37.9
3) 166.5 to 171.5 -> 42.5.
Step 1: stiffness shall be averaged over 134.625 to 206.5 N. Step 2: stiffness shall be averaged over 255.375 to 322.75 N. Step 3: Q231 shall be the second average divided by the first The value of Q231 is 1.16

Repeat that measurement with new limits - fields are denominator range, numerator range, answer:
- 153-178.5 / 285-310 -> 1.10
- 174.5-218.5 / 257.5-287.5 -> 1.23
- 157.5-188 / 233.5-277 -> 1.11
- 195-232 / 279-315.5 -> 1.19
